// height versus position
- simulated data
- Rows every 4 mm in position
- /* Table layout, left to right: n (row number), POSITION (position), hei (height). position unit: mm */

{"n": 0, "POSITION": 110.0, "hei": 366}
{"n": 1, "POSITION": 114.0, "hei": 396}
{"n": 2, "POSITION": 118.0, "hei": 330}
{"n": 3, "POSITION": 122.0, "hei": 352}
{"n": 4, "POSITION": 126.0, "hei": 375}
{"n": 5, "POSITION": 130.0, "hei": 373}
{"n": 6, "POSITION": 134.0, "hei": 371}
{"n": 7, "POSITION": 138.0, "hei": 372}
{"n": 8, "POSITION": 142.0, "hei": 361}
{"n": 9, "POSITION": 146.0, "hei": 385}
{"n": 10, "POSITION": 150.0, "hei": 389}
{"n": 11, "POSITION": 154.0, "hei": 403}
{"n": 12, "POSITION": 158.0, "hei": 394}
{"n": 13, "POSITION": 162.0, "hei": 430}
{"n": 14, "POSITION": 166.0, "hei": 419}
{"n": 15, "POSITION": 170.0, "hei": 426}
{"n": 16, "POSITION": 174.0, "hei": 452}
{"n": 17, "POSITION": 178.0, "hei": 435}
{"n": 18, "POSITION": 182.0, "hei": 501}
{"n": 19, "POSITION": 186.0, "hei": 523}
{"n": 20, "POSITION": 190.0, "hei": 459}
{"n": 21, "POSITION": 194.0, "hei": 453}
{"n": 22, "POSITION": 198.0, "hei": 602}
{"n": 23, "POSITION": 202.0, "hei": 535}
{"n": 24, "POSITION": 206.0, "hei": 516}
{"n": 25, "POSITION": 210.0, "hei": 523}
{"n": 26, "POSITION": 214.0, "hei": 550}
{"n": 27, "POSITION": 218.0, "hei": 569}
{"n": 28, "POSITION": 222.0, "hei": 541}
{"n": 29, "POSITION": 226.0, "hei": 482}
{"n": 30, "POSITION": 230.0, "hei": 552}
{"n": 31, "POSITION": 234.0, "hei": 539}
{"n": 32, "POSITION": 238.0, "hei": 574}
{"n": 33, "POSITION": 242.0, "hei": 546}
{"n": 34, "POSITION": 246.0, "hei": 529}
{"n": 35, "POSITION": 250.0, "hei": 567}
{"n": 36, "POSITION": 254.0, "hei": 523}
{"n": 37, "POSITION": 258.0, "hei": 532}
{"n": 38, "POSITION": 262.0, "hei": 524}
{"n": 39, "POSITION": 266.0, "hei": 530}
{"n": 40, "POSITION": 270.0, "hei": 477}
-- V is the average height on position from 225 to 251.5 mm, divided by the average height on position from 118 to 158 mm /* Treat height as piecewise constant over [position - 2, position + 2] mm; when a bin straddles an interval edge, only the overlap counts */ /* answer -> 1.45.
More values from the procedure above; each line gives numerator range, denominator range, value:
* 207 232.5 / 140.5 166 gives 1.35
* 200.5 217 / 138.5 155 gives 1.39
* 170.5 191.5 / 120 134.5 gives 1.28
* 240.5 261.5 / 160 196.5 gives 1.18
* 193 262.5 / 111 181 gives 1.37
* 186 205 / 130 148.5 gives 1.38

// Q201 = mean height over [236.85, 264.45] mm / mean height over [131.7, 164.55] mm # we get 1.39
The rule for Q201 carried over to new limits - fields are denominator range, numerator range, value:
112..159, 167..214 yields 1.32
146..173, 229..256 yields 1.33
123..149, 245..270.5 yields 1.42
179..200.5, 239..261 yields 1.07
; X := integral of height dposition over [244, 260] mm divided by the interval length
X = 538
